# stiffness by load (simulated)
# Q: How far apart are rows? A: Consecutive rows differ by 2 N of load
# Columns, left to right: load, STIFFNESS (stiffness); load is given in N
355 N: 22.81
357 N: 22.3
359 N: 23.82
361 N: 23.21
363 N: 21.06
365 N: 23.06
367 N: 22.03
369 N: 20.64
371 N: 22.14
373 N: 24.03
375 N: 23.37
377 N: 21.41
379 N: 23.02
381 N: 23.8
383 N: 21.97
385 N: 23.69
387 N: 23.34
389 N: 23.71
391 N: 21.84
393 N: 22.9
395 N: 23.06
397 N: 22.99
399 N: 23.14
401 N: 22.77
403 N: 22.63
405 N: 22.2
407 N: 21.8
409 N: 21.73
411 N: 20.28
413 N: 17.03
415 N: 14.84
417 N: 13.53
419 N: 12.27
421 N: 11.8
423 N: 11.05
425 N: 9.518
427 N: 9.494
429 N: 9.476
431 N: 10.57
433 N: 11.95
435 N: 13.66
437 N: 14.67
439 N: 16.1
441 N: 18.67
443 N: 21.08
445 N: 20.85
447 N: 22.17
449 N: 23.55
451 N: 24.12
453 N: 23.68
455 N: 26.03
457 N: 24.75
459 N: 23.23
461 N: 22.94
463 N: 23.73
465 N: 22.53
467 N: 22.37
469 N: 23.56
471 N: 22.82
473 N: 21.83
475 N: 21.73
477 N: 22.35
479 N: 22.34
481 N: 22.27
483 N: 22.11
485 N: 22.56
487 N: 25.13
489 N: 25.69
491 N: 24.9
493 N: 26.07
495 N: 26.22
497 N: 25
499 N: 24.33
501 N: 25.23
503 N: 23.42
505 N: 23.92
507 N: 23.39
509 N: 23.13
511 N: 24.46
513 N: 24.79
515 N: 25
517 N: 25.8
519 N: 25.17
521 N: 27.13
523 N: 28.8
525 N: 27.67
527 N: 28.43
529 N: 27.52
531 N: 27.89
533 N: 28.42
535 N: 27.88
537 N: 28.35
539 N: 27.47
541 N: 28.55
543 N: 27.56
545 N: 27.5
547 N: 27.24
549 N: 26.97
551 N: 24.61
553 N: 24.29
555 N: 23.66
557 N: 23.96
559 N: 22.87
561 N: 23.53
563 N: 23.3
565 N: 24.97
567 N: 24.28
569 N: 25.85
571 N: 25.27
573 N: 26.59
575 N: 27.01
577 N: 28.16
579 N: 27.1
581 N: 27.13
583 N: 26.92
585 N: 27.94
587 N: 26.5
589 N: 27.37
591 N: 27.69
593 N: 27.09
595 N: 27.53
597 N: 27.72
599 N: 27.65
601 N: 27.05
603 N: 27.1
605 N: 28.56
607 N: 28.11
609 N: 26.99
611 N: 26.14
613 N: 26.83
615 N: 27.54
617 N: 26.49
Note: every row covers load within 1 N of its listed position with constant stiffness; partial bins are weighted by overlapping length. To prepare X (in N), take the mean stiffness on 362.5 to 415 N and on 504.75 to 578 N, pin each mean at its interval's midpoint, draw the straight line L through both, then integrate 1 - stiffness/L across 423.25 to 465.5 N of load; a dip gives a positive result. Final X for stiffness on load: 9.2 N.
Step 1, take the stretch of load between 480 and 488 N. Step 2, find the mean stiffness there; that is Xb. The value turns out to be 23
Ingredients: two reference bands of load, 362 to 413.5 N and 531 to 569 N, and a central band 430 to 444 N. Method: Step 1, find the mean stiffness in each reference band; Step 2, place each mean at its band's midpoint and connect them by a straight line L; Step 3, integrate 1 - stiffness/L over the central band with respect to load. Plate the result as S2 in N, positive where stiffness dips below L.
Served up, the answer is 4.9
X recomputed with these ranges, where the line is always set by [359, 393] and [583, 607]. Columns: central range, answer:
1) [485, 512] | 0.8 N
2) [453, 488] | 2.3 N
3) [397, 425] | 6.5 N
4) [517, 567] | -0.1 N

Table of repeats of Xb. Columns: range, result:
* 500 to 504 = 24.3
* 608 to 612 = 26.6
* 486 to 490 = 25.4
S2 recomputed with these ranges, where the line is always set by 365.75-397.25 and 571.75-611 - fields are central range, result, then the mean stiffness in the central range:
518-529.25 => -0.7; 27.4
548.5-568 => 1.8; 24.2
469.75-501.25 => 1.6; 23.8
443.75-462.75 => 0.7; 23.5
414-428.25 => 7.2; 11.7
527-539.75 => -0.9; 28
